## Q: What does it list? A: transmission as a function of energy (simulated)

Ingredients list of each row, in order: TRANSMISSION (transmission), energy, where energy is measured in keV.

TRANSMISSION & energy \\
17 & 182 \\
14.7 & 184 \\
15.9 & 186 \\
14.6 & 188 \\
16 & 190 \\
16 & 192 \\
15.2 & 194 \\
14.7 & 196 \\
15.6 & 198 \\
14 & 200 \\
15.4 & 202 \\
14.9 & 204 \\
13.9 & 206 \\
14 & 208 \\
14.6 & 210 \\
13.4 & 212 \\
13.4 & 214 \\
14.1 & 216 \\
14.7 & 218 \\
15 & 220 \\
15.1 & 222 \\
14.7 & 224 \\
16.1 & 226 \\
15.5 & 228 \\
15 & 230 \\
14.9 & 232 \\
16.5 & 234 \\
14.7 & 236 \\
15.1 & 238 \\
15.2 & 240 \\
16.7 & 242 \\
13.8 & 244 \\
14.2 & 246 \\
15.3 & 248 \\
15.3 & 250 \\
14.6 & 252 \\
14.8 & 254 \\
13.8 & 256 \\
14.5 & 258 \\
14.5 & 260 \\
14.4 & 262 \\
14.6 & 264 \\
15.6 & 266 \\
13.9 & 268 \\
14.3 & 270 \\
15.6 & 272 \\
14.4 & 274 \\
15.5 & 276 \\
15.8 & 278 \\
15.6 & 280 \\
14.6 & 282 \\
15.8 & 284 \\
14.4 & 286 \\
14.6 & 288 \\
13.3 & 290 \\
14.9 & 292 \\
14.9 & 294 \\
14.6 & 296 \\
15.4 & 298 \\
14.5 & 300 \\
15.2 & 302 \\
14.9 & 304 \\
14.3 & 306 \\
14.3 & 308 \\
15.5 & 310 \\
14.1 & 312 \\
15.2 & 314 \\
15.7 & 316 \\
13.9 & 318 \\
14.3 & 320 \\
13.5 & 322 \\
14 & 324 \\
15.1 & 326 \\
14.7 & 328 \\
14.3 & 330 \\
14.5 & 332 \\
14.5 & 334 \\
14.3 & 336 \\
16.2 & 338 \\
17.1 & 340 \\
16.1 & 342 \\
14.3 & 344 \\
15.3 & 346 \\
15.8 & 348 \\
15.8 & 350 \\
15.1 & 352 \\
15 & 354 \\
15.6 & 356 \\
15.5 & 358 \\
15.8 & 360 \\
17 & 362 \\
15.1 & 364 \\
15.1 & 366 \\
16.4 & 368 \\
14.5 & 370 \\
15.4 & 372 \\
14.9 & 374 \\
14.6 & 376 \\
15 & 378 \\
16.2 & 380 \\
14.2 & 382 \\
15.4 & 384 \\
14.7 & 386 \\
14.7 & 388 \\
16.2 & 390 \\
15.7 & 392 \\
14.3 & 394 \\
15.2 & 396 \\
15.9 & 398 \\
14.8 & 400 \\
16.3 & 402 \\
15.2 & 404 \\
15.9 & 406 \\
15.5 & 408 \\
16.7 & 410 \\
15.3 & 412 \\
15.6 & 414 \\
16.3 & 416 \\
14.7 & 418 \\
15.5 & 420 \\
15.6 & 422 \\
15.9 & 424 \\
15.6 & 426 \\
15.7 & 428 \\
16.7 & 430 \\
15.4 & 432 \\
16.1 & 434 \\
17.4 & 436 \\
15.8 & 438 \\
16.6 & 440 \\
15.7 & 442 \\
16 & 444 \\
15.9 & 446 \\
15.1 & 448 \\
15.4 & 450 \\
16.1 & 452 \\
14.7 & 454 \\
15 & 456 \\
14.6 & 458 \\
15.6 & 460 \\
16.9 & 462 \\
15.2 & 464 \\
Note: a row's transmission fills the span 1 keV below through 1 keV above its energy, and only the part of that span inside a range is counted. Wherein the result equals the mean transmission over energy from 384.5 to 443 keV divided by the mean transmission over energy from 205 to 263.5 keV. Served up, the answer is 1.06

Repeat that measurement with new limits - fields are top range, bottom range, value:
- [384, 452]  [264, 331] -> 1.06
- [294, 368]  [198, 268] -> 1.02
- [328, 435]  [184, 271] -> 1.04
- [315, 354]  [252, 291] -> 1.02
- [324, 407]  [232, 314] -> 1.03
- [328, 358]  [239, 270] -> 1.04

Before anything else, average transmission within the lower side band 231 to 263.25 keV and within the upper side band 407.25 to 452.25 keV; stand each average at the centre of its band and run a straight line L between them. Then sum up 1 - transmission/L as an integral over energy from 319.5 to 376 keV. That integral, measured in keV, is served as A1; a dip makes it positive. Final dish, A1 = 0.9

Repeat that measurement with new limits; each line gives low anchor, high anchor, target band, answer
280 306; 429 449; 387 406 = 0.4 keV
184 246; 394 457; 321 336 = 1.0 keV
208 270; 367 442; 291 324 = 0.9 keV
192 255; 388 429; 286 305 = 0.6 keV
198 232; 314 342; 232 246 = -0.5 keV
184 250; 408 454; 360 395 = 0.8 keV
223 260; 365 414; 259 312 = 1.1 keV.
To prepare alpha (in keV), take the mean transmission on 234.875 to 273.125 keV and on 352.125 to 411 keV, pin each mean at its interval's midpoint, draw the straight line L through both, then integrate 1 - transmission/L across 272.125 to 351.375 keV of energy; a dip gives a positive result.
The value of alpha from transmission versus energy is 0.82 keV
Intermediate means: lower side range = 14.8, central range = 14.9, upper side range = 15.4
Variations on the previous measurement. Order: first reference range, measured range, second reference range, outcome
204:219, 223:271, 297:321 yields -2.0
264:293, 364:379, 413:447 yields 0.4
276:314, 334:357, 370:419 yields -0.6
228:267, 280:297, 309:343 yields 0.2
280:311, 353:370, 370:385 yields -0.7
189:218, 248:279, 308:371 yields 0.2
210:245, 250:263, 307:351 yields 0.4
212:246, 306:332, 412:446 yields 1.4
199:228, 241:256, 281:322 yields -0.3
